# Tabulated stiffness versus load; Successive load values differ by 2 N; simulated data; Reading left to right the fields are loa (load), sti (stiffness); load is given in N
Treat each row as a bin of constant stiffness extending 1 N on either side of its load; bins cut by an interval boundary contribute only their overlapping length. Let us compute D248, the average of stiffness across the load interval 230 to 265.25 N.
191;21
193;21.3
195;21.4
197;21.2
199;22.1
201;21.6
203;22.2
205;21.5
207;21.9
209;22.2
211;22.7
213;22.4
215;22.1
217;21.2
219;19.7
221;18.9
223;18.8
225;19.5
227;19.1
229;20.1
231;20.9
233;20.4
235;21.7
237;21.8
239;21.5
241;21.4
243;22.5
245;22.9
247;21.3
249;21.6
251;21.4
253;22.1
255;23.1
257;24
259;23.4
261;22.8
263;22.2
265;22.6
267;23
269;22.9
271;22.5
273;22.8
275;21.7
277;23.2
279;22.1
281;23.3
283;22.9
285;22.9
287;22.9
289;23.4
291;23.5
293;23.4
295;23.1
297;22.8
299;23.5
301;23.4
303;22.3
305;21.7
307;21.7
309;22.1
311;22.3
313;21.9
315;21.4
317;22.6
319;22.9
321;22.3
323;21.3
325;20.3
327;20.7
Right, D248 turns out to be 22.1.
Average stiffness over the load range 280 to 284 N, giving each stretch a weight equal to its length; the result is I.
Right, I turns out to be 23.1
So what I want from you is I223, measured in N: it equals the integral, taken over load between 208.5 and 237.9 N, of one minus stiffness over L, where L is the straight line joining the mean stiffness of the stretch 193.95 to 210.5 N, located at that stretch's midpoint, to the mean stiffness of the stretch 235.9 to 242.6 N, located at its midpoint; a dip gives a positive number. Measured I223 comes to 1.3 N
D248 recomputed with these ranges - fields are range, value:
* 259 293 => 22.8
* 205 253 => 21.2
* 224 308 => 22.3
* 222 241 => 20.5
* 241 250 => 22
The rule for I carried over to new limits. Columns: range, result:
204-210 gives 21.9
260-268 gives 22.6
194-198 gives 21.3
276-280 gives 22.6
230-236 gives 21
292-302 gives 23.2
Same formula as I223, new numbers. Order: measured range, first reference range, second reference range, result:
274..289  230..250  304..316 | -0.7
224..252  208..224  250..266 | 1.0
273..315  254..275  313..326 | -0.7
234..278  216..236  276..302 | -1.8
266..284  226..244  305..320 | -0.9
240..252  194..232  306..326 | -0.3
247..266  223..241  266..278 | -0.6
